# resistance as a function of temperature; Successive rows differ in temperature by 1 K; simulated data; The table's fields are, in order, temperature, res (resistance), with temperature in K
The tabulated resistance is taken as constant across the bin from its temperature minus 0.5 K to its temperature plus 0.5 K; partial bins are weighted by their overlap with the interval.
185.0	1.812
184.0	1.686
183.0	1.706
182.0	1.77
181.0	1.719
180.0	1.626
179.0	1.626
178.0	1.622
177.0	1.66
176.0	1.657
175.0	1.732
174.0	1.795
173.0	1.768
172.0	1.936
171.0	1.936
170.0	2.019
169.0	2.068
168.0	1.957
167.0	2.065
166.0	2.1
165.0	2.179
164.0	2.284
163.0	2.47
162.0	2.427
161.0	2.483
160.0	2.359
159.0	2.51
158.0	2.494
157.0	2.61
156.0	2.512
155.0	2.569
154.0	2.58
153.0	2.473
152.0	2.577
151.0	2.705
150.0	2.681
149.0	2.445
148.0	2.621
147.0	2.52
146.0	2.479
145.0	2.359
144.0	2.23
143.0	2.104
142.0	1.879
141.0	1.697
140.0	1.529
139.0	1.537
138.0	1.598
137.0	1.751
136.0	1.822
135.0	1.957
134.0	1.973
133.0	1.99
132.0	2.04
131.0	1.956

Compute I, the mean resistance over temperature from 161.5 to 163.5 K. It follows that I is 2.45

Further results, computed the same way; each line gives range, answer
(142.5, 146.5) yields 2.29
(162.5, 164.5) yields 2.38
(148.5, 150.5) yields 2.56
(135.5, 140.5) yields 1.65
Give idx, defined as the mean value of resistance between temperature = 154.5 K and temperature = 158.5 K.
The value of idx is 2.55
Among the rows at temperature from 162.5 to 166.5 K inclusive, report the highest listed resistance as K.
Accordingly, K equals 2.47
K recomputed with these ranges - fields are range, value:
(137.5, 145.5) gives 2.359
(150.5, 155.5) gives 2.705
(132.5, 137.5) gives 1.99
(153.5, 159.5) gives 2.61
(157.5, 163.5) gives 2.51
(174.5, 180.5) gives 1.732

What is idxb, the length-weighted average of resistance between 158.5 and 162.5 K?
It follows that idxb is 2.44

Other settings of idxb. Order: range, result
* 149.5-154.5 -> 2.6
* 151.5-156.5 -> 2.54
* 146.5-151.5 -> 2.59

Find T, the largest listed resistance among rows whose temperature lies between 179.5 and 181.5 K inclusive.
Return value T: 1.719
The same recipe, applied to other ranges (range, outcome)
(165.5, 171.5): 2.1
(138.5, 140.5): 1.537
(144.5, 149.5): 2.621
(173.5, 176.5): 1.795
